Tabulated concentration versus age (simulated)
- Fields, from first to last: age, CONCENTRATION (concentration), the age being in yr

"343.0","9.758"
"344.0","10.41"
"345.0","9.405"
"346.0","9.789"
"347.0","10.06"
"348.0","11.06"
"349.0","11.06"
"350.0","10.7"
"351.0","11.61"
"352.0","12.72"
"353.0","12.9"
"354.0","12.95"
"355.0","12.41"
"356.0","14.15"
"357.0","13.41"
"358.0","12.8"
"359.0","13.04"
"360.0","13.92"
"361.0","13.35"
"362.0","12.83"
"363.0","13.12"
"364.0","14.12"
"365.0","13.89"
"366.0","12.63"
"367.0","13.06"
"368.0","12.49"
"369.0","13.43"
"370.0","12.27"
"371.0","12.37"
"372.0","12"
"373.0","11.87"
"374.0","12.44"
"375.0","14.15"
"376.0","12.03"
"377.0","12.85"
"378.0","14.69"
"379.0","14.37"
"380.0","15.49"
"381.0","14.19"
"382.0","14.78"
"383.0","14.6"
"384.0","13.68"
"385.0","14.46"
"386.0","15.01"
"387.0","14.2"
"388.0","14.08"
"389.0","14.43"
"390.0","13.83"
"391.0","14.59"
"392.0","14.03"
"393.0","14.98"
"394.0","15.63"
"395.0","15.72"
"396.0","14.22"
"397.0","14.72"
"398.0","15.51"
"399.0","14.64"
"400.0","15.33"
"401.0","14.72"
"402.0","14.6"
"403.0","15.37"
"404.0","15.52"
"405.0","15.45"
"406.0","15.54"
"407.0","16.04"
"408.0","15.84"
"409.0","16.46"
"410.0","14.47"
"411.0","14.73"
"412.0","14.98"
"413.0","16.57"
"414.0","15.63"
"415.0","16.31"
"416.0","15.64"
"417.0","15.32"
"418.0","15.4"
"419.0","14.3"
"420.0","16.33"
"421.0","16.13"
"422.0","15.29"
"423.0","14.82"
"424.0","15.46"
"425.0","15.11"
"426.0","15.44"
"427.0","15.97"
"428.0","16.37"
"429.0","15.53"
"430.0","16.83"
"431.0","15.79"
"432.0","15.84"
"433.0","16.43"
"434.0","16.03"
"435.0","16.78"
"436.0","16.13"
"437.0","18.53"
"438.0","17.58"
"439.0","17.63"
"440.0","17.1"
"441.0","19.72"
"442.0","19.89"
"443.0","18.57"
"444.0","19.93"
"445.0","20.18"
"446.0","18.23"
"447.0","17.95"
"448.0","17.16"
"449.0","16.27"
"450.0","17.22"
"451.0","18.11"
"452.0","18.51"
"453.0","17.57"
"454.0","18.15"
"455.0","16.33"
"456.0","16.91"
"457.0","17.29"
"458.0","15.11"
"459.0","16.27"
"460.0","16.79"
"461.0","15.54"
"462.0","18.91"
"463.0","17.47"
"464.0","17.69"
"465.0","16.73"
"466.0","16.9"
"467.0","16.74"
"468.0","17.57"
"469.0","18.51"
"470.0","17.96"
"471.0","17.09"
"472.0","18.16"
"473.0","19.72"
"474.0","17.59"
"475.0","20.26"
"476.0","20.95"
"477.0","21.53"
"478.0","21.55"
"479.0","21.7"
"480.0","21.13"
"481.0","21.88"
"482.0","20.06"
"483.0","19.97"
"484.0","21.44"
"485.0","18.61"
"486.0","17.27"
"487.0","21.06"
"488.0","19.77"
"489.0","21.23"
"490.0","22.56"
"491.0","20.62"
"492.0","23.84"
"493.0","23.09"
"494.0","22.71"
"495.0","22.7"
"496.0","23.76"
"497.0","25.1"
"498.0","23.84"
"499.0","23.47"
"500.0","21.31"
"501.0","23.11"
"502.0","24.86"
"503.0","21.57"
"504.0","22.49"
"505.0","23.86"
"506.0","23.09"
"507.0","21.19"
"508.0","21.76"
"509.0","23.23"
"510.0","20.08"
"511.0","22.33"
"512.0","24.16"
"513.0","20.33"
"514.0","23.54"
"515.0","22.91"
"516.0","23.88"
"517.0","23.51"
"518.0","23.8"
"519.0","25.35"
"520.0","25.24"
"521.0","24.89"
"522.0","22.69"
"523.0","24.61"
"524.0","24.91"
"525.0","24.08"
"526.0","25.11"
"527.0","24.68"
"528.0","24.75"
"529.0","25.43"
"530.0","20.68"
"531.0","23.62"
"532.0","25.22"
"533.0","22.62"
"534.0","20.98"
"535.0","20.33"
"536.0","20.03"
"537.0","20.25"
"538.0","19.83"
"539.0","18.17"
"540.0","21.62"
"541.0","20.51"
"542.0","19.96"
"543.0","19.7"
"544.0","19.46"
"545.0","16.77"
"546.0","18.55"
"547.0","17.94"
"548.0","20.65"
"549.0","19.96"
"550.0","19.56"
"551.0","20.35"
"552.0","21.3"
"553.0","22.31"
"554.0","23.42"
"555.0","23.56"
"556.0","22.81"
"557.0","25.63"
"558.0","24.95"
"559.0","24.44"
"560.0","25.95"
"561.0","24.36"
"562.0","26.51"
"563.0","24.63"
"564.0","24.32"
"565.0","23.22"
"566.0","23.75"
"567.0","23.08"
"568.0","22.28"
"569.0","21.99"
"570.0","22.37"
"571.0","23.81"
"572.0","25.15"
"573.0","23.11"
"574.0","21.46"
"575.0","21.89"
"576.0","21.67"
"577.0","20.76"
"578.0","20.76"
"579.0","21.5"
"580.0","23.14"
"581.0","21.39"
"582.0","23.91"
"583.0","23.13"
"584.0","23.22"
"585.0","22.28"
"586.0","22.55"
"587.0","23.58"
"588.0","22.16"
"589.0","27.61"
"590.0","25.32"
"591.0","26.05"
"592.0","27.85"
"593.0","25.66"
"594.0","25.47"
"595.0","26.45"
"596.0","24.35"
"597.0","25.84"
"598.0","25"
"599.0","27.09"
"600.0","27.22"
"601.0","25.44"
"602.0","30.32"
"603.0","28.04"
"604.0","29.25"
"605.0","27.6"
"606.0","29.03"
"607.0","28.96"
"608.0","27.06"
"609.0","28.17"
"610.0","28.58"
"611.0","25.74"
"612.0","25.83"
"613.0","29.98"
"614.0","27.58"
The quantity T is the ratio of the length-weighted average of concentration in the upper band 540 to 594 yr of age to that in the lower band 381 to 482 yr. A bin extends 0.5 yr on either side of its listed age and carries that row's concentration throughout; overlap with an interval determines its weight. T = 1.4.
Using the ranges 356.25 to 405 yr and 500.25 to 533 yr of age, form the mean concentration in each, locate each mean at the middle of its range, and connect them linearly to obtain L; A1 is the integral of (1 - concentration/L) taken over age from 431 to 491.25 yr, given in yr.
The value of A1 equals 3.6 yr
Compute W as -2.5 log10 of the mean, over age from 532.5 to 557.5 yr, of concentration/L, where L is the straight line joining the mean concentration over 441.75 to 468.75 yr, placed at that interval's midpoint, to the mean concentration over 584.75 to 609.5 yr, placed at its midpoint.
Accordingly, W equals 0.12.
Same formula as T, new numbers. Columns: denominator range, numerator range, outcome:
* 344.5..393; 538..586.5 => 1.69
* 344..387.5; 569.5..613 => 1.94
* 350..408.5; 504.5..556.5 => 1.59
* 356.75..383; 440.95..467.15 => 1.32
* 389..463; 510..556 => 1.36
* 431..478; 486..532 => 1.30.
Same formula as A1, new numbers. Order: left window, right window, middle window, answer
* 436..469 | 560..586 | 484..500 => -2.1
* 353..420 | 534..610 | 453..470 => 0.8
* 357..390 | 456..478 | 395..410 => -0.4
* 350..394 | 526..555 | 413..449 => -1.2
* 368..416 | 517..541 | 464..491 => 0.4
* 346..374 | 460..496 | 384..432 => 0.6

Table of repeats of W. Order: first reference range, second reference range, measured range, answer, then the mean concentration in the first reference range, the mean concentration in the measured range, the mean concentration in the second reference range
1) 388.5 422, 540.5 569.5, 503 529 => -0.155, 15.2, 23.5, 22.1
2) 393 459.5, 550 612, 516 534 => -0.120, 16.3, 24.1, 24.5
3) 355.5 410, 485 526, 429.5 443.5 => 0.037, 14.1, 17.3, 22.8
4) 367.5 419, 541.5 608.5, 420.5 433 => 0.033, 14.5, 15.7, 23.7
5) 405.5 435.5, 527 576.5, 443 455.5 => -0.054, 15.7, 18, 22.2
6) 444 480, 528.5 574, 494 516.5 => -0.143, 18.1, 22.8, 22.1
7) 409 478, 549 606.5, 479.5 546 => -0.076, 17.1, 22.2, 24.2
